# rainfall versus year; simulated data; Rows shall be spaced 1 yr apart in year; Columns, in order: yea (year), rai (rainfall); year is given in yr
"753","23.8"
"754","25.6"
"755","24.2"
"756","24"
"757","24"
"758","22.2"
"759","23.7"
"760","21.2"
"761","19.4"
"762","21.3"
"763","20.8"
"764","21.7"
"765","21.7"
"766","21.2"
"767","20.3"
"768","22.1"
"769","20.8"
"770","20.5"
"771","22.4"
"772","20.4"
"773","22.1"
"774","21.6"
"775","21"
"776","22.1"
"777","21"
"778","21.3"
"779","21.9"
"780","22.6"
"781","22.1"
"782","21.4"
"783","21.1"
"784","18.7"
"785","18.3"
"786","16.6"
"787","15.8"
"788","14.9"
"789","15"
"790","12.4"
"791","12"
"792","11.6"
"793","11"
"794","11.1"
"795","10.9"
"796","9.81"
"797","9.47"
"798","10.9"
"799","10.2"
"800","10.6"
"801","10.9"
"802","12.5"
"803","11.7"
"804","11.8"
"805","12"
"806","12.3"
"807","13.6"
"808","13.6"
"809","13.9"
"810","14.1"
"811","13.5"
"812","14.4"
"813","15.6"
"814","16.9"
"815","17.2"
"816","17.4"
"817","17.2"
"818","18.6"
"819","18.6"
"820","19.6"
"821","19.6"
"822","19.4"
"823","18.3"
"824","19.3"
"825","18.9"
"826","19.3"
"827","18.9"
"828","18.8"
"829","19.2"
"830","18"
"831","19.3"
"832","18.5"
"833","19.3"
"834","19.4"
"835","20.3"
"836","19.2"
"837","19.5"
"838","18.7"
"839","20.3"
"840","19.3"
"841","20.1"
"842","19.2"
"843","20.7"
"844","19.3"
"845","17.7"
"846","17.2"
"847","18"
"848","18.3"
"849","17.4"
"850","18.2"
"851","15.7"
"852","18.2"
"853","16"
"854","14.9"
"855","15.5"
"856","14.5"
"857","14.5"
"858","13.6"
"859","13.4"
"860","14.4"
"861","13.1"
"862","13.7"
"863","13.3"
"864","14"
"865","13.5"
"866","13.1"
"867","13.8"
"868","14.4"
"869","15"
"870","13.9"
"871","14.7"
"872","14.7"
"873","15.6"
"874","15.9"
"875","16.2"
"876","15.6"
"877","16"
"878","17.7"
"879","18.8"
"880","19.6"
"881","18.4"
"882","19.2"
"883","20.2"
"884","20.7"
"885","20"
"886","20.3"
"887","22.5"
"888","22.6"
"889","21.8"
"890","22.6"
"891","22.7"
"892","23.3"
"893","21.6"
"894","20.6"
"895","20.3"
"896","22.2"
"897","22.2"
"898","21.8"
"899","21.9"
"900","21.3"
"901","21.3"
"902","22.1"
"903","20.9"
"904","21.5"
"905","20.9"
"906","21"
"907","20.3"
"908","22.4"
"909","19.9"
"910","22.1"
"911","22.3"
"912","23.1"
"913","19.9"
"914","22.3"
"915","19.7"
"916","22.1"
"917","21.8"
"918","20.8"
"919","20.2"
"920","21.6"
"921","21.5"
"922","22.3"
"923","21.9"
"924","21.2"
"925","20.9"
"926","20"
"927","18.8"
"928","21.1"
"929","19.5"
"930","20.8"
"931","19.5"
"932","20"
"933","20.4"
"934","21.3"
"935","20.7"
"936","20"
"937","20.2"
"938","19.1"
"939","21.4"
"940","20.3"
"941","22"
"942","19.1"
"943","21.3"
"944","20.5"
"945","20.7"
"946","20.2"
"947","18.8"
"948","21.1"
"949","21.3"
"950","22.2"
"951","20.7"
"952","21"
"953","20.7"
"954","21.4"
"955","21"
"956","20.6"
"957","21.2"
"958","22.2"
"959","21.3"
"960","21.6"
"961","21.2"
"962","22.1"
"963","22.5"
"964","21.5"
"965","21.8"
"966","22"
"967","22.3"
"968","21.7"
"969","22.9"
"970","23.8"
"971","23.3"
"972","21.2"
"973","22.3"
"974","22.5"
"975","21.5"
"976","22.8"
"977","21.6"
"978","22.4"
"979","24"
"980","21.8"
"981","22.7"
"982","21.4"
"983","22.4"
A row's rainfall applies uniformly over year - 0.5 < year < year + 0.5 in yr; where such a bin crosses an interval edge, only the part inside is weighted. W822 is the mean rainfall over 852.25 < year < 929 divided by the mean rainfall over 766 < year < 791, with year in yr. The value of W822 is 1.0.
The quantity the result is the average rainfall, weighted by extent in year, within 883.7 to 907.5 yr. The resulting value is 21.5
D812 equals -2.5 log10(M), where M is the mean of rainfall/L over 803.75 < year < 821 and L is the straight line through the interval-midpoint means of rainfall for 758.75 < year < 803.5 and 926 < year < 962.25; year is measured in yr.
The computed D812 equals 0.17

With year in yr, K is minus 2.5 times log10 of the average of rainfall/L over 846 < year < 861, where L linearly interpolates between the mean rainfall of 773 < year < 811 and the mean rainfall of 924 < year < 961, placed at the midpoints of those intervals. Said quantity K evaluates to 0.10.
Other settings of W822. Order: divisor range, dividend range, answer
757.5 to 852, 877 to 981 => 1.20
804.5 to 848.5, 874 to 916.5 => 1.16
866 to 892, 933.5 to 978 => 1.18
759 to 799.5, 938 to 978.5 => 1.19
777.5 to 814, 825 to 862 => 1.22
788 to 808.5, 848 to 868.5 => 1.26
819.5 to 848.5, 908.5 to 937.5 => 1.09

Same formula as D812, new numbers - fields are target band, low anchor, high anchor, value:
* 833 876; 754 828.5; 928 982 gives 0.16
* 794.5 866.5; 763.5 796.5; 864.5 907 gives 0.17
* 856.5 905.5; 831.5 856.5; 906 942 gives 0.08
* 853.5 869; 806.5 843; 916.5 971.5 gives 0.33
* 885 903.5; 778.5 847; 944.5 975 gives -0.13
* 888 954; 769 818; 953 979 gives -0.04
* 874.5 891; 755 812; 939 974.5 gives 0.00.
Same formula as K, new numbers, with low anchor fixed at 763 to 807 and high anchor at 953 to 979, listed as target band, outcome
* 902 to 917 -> -0.053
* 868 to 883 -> 0.169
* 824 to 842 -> -0.064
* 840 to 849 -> -0.018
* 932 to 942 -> 0.033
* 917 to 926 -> -0.030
